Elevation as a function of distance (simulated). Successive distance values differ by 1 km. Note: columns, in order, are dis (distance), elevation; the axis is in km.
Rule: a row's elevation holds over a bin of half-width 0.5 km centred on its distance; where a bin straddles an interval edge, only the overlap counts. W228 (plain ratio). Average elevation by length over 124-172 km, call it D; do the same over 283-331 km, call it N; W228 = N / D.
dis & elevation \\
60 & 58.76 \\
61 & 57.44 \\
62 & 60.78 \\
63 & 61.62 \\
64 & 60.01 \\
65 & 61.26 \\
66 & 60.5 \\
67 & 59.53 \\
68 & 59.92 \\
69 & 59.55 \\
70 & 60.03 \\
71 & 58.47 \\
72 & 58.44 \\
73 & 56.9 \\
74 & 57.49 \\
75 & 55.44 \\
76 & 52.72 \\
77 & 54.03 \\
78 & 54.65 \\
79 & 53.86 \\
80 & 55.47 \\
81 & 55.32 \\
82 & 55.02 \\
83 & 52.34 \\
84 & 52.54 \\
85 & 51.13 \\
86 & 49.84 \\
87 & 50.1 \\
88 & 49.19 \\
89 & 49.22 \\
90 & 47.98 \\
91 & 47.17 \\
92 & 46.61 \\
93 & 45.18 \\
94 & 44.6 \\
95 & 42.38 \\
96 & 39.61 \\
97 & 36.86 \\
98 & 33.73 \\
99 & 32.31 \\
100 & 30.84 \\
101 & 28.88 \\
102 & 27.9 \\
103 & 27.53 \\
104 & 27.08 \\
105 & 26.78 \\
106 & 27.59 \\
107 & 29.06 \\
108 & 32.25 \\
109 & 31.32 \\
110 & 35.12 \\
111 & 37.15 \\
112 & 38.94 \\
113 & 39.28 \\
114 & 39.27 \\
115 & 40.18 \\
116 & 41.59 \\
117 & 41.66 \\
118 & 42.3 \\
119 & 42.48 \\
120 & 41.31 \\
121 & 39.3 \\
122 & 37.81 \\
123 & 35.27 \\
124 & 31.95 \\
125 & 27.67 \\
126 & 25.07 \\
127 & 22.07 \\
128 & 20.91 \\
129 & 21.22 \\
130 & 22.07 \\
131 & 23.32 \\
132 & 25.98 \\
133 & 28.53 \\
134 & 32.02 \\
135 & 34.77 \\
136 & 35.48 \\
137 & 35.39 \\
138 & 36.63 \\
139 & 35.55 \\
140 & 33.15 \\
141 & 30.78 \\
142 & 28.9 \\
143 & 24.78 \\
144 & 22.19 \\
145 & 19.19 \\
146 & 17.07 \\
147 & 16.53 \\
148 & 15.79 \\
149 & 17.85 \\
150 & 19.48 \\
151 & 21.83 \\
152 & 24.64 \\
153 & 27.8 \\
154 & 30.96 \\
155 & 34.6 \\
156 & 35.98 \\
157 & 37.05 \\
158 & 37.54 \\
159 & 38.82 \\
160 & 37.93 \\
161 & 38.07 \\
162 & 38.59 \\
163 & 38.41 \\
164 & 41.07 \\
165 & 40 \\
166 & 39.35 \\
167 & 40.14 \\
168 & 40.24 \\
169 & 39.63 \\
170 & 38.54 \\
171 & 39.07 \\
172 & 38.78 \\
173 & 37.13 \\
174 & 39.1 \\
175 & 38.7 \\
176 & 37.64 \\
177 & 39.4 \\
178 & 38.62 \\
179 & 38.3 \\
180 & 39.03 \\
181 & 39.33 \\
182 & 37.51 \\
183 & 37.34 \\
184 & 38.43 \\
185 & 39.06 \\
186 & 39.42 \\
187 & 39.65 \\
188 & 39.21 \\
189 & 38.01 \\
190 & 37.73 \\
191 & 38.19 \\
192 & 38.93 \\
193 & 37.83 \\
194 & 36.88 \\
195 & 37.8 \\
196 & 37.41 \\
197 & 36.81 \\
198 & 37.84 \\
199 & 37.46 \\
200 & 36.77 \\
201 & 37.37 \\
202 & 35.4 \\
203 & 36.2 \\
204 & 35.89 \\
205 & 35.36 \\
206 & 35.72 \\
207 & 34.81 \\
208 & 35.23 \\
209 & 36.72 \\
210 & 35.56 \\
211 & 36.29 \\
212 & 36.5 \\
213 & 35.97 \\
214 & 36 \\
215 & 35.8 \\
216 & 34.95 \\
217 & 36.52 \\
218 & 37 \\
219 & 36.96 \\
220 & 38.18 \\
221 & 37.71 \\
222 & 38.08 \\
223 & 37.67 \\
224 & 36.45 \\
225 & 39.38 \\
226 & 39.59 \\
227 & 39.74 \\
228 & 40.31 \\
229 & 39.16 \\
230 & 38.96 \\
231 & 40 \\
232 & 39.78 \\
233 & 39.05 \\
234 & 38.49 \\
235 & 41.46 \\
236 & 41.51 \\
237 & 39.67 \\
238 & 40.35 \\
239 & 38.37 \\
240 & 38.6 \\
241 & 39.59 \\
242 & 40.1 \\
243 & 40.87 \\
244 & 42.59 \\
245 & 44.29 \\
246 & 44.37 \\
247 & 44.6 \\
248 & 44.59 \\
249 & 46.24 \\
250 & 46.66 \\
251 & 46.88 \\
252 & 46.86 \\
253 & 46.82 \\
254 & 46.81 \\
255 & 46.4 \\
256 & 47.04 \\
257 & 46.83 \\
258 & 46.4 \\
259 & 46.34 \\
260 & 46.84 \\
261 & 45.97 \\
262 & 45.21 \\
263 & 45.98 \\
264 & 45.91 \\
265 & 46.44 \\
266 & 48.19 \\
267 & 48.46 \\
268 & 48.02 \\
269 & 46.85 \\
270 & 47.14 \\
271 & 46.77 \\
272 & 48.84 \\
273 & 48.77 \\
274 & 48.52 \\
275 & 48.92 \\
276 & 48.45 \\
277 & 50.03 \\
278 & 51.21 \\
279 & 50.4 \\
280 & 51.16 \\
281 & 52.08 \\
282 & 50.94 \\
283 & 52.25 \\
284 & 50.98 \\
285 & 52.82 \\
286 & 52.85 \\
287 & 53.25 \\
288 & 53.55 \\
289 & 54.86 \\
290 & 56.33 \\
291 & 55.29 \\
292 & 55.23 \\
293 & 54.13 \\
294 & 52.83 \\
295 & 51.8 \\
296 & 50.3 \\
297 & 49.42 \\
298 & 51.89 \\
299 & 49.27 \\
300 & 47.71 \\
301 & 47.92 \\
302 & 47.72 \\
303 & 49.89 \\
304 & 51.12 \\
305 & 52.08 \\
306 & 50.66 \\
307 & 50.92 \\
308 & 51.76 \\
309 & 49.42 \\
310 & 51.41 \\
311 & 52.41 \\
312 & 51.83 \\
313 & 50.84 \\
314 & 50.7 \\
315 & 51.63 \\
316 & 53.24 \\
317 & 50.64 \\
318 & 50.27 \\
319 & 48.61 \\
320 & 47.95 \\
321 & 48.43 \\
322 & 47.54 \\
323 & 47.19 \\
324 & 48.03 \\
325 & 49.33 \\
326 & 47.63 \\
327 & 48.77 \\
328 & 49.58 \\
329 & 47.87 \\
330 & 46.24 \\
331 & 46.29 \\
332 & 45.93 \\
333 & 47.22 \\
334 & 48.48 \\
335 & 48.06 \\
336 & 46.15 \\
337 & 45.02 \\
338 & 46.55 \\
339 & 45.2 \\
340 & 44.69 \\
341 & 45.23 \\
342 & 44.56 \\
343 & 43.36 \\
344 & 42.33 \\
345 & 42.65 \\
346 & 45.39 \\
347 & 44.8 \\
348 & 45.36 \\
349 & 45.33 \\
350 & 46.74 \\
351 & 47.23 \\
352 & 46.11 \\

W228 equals 1.7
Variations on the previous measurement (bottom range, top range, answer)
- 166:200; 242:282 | 1.22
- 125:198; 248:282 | 1.43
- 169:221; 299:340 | 1.31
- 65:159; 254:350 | 1.28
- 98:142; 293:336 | 1.53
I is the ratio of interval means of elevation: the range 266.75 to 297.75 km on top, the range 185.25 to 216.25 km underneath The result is 1.38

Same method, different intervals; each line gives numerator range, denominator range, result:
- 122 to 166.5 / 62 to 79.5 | 0.51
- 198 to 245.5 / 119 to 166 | 1.26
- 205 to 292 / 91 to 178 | 1.32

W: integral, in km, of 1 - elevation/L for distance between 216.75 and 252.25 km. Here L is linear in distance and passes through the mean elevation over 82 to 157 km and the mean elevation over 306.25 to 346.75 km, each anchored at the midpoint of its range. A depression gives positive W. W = 1.00 km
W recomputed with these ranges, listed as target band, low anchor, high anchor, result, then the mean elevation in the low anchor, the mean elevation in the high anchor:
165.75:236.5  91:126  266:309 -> 9.1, 35.9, 50.7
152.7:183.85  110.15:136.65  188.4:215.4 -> -2.4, 33.4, 36.7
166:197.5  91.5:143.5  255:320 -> 0.9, 33.4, 50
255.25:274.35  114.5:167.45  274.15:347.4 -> -1.1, 31.5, 49.5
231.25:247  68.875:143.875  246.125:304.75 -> 2.1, 39.5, 49.2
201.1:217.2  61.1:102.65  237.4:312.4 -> 4.4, 50.5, 48.4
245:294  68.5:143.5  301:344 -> -2.7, 39.7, 48.5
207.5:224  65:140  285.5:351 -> 3.2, 41.1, 49.1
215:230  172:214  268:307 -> 1.3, 37.5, 50.9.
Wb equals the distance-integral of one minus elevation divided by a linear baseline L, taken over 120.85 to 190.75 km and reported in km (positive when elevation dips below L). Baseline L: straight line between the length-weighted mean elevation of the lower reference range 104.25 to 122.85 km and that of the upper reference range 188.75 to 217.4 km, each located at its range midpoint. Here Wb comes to 7.0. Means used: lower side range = 36.7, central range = 33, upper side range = 36.6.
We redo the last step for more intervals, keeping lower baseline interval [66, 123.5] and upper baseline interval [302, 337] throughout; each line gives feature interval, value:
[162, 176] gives 2.1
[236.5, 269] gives 2.1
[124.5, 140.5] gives 5.8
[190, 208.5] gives 3.9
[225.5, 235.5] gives 1.6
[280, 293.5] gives -1.3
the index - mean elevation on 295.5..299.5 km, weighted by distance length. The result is 50.2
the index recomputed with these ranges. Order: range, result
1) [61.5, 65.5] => 60.9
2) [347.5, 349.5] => 45.3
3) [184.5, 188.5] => 39.3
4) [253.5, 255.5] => 46.6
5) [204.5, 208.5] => 35.3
